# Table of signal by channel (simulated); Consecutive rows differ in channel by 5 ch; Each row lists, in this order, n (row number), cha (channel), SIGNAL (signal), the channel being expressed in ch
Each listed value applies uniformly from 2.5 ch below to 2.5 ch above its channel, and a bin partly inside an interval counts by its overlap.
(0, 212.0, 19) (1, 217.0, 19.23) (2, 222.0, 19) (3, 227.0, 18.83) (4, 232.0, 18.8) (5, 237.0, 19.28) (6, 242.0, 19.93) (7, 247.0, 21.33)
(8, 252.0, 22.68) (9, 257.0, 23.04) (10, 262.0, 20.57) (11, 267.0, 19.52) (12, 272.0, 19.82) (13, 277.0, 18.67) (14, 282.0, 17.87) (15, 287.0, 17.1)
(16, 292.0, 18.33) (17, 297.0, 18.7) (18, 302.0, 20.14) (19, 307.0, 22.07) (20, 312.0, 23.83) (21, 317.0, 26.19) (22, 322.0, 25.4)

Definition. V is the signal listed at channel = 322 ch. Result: 25.4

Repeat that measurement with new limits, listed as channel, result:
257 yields 23.04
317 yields 26.19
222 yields 19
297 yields 18.7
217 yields 19.23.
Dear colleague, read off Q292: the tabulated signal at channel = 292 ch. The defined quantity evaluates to 18.33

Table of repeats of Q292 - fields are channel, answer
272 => 19.82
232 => 18.8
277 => 18.67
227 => 18.83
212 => 19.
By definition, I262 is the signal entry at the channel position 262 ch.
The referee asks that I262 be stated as 20.57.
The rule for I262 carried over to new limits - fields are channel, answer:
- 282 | 17.87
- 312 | 23.83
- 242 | 19.93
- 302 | 20.14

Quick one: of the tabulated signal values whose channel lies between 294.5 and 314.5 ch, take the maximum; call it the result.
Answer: 23.83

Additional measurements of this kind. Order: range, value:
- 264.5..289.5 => 19.82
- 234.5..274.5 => 23.04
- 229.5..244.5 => 19.93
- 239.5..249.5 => 21.33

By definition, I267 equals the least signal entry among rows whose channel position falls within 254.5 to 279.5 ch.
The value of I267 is 18.67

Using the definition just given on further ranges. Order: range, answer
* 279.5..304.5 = 17.1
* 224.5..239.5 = 18.8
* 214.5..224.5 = 19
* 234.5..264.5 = 19.28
